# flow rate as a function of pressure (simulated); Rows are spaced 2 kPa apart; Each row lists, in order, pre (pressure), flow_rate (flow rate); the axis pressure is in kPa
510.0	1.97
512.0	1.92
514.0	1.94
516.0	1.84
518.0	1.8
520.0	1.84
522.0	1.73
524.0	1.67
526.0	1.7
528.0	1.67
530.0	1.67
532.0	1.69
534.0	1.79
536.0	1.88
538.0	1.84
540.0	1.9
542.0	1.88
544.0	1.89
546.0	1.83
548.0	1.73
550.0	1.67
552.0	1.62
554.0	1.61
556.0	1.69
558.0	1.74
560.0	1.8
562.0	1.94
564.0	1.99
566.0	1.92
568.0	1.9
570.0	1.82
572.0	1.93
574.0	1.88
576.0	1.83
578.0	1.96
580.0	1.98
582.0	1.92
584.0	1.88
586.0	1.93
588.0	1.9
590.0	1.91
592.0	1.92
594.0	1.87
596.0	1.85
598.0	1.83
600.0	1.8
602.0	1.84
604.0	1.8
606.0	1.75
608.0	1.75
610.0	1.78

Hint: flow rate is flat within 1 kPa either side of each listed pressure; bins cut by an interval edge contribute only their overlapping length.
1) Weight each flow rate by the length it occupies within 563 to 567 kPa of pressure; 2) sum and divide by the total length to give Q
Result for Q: 1.96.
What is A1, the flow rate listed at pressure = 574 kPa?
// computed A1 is 1.88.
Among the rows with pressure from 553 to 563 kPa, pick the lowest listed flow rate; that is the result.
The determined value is 1.61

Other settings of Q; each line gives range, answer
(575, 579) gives 1.9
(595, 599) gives 1.84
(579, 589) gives 1.92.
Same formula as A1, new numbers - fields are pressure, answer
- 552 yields 1.62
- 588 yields 1.9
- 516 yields 1.84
